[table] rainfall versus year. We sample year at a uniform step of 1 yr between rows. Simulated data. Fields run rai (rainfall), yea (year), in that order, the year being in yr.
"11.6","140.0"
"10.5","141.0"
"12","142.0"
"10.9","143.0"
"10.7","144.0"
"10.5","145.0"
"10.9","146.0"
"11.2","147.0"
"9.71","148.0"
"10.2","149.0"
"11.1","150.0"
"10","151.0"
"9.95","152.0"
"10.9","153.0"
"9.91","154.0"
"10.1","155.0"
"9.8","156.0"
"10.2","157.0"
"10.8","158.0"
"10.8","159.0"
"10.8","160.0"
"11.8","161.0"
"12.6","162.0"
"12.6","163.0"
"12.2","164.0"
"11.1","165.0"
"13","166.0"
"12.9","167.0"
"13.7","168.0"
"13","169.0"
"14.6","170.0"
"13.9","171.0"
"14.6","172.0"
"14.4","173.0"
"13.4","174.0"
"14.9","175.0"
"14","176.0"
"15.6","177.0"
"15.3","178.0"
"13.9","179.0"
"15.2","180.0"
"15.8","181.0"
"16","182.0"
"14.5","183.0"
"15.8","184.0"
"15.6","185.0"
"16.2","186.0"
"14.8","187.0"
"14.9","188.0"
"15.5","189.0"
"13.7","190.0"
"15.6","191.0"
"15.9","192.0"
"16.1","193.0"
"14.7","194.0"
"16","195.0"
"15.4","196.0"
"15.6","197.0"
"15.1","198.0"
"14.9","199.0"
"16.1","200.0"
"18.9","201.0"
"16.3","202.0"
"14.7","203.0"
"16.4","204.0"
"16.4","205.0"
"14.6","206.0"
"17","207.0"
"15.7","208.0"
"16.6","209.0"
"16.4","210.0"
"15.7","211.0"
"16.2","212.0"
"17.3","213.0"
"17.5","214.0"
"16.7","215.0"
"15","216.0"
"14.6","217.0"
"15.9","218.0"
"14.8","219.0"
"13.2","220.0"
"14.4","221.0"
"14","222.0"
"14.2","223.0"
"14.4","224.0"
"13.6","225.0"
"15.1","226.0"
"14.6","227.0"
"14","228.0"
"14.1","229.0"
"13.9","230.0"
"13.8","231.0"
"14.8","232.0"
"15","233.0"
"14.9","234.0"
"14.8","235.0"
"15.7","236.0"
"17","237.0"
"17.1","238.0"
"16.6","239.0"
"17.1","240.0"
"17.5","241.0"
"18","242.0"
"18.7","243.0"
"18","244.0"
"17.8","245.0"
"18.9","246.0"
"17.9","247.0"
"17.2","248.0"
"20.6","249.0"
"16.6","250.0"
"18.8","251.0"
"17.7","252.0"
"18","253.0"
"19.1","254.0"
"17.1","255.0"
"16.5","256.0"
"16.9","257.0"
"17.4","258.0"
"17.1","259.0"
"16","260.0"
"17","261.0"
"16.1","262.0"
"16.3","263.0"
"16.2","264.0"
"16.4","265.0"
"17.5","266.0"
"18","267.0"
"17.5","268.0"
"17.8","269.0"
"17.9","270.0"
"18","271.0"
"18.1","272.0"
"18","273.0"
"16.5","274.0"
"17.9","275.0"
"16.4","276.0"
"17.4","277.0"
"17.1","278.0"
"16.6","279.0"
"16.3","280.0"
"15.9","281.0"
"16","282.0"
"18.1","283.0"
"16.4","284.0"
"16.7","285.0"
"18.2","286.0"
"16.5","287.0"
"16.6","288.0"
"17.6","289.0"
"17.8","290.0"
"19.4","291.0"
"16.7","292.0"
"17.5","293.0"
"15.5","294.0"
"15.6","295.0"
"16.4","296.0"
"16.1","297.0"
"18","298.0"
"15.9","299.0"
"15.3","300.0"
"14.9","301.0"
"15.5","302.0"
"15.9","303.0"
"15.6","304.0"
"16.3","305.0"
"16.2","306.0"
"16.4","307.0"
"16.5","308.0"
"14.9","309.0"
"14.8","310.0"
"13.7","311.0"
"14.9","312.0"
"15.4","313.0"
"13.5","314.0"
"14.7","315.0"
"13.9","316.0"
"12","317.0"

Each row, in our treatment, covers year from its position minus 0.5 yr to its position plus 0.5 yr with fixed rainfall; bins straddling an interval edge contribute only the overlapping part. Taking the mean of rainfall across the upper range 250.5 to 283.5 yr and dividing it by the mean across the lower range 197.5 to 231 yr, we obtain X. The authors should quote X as 1.1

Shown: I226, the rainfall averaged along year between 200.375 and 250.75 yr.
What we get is 16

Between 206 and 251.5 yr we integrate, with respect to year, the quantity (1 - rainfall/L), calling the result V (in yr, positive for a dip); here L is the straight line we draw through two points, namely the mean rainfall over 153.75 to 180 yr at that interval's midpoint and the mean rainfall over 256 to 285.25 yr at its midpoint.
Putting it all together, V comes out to -2.1 yr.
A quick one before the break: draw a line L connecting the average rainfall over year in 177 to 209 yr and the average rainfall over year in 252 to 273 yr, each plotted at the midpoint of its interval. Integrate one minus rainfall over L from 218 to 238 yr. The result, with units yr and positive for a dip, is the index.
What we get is 2.2 yr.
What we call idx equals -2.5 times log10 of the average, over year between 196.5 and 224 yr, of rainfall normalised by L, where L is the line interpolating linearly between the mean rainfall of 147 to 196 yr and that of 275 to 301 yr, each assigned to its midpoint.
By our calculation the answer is -0.09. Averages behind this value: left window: 13.3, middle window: 15.7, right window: 16.8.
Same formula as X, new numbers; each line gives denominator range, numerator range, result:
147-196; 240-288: 1.31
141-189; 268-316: 1.29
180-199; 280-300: 1.09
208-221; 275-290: 1.07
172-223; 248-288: 1.12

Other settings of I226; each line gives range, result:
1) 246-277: 17.4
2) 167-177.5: 14.1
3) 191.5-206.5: 15.8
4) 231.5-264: 17.1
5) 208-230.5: 15.1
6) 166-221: 15.3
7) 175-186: 15.2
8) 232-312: 16.9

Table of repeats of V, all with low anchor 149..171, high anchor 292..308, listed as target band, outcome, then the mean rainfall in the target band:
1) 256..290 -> -4.1 yr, 17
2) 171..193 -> -5.0 yr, 15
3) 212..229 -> -1.8 yr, 15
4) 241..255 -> -3.7 yr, 18.2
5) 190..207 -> -3.9 yr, 15.8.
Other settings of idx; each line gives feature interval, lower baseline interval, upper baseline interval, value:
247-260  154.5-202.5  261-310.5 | -0.113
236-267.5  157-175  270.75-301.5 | -0.115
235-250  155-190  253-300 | -0.108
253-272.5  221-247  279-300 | -0.059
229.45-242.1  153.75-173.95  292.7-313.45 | -0.127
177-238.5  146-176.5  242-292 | -0.082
